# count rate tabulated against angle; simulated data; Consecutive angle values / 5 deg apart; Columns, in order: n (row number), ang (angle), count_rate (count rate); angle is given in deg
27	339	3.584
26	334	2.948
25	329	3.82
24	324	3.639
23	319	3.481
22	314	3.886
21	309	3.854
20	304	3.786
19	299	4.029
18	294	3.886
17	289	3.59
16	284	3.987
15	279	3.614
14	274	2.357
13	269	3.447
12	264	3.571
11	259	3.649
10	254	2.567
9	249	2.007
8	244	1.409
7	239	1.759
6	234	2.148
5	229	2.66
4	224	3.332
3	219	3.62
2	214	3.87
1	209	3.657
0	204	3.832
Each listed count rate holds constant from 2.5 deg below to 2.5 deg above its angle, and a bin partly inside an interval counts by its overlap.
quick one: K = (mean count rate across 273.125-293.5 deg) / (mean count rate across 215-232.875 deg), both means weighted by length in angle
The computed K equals 1.11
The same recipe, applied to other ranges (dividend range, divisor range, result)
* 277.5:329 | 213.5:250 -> 1.48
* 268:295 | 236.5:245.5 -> 2.16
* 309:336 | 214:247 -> 1.39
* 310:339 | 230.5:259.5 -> 1.64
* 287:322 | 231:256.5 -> 1.90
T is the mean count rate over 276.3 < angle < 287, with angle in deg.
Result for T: 3.76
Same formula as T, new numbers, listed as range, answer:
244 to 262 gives 2.58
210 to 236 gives 3.18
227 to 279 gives 2.61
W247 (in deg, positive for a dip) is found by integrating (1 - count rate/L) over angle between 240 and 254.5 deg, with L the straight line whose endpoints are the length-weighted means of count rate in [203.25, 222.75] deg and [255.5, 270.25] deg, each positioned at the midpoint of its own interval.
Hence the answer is 6.8 deg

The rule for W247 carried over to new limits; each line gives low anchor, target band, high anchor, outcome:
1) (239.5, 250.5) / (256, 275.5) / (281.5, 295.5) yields -4.66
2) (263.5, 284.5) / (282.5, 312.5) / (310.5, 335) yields -3.42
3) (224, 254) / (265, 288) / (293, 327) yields -2.74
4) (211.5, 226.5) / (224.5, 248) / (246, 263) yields 8.18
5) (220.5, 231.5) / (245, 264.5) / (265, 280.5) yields 2.19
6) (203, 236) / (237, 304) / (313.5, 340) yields 6.17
